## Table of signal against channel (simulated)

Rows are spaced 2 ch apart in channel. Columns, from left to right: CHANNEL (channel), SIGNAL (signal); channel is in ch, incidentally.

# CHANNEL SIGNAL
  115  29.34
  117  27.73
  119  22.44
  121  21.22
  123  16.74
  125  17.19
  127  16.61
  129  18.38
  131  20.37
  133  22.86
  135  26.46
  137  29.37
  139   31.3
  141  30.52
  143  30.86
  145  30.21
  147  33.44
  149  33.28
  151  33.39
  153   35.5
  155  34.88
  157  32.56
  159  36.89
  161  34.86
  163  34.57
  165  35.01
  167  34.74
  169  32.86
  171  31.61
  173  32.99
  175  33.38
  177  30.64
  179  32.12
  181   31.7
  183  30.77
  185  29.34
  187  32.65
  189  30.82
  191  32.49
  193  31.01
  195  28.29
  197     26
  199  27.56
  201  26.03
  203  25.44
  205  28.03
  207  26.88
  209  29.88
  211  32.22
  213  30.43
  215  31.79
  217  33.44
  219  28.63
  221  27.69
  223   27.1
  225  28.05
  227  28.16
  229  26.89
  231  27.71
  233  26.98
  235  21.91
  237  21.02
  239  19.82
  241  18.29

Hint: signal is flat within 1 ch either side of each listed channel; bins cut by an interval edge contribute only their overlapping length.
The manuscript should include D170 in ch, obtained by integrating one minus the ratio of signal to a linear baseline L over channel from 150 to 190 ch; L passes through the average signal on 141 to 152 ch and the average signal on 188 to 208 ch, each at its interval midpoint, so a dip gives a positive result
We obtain -3.6 ch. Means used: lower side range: 32.1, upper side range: 28.3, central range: 33.1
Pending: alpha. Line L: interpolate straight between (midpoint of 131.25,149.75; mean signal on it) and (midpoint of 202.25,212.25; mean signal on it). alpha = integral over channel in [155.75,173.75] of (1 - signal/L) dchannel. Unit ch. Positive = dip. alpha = -3.1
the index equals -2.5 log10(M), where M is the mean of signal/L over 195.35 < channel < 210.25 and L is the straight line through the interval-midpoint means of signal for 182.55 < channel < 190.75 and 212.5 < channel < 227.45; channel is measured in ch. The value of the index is 0.11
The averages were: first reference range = 31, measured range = 27.3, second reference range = 29.4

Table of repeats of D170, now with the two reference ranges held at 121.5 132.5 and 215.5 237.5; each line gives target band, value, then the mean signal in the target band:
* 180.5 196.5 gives -4.6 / 30.7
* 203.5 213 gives -1.3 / 29.2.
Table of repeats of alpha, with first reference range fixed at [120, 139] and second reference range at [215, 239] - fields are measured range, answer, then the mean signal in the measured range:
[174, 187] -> -3.8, 31.4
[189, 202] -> -1.8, 28.7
